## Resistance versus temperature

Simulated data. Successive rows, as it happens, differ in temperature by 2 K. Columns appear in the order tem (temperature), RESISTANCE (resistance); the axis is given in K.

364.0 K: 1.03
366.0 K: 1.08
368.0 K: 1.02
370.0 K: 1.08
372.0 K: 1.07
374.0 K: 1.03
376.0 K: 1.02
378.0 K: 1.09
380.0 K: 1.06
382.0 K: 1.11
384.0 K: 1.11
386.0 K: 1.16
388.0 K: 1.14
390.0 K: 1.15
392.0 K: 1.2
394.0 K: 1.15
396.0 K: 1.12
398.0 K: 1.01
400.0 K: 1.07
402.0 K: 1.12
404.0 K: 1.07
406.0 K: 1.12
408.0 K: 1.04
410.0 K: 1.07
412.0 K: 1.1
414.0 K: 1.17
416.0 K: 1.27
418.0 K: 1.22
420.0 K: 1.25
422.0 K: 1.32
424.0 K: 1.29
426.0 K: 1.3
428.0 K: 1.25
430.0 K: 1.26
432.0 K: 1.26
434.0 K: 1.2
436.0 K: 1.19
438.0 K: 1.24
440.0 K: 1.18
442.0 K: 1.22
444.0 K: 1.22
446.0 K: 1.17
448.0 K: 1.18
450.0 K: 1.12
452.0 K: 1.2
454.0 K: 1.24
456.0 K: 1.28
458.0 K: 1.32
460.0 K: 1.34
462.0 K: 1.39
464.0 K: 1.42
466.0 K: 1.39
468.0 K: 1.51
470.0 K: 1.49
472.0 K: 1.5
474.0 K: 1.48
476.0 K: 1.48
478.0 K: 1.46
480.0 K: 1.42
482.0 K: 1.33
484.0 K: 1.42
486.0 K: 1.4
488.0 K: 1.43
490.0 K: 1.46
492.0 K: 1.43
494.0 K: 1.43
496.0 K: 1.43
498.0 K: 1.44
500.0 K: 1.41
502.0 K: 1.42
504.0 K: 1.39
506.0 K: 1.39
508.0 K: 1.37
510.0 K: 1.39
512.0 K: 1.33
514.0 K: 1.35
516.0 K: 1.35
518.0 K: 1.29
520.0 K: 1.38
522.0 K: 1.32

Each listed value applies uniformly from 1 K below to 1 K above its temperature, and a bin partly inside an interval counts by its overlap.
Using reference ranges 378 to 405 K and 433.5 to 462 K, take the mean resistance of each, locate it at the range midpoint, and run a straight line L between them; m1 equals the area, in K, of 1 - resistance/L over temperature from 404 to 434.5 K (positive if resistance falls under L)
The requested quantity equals -0.9 K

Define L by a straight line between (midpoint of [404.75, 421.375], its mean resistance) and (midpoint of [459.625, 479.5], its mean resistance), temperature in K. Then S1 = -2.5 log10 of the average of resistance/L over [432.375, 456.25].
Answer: 0.10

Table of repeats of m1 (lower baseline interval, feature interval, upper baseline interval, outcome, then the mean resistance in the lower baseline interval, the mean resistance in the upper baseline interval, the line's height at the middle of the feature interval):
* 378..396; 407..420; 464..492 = 0.7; 1.13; 1.44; 1.22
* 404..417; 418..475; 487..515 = -2.6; 1.12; 1.4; 1.24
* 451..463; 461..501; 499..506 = -2.5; 1.29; 1.4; 1.35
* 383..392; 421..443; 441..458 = -1.0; 1.15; 1.21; 1.19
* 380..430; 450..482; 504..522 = -2.8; 1.16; 1.36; 1.27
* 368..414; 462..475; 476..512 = -1.2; 1.1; 1.41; 1.33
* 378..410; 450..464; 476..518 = 0.0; 1.11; 1.4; 1.29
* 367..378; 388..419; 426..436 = 0.7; 1.05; 1.24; 1.15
